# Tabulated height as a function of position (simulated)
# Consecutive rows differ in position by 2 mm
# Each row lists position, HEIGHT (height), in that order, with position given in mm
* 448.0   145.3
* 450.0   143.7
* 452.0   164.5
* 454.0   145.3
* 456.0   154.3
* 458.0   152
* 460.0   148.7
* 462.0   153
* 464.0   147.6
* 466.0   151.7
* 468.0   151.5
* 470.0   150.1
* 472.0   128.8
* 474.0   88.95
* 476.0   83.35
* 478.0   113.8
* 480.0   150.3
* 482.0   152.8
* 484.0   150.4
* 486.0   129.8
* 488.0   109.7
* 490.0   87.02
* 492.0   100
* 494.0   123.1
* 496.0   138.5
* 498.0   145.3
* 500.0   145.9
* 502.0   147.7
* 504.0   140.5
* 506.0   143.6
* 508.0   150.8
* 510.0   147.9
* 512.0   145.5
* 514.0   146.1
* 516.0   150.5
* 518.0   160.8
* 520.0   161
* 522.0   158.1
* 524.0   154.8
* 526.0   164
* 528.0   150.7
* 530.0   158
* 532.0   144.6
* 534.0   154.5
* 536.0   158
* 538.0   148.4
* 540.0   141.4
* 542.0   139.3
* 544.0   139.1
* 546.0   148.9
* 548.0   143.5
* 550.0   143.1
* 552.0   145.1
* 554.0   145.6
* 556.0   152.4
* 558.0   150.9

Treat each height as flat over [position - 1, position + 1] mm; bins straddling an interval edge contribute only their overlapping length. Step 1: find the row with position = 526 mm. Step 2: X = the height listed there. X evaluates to 164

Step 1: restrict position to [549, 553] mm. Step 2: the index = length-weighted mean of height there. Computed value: 144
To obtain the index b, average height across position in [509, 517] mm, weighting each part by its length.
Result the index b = 148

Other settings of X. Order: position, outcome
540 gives 141.4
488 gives 109.7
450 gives 143.7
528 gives 150.7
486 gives 129.8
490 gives 87.02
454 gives 145.3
